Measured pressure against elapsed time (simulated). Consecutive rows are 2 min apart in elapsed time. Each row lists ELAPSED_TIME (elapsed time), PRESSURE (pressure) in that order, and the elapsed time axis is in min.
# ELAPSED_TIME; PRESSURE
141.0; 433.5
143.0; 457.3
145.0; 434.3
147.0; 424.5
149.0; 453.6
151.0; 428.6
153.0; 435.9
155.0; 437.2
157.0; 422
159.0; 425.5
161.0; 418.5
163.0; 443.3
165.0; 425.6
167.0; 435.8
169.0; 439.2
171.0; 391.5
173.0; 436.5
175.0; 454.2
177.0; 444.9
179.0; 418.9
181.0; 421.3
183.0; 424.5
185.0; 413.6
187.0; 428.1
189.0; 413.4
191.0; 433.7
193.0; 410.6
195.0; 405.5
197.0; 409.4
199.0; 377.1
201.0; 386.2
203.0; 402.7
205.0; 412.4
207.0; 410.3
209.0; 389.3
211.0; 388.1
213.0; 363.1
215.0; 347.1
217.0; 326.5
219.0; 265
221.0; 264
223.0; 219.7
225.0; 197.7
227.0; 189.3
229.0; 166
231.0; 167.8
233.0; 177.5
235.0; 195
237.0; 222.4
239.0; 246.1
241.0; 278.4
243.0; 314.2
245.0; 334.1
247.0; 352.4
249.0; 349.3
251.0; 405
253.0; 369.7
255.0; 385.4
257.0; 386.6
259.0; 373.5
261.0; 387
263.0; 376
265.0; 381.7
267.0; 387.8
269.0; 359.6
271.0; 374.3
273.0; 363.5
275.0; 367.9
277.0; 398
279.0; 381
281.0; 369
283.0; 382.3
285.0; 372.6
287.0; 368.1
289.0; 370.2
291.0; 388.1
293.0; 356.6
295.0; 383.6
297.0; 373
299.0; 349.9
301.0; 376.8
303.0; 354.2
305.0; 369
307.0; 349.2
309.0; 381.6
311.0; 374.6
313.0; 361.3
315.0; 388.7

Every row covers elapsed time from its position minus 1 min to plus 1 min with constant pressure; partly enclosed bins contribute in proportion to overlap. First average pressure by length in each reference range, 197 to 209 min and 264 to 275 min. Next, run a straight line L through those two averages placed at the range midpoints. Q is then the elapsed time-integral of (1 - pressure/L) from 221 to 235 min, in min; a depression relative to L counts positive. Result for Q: 7.1 min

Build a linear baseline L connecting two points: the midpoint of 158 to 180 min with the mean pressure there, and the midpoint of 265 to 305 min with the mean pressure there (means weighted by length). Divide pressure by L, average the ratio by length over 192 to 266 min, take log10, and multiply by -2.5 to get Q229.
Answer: 0.226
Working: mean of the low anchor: 430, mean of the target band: 325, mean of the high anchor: 373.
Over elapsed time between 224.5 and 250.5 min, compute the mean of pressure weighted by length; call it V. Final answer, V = 249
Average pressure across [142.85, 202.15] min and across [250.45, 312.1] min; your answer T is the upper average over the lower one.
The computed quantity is 0.88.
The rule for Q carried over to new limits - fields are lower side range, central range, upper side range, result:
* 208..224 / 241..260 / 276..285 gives -0.3 min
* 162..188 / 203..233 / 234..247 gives 3.4 min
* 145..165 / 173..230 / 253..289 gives 6.4 min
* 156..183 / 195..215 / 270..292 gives 1.0 min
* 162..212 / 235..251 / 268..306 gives 3.7 min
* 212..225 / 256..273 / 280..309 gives -2.0 min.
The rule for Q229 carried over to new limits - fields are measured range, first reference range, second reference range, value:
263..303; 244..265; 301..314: -0.01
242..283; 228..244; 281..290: -0.23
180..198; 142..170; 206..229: -0.16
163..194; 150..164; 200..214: -0.03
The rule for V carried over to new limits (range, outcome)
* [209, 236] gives 256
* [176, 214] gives 408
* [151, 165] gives 430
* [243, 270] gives 371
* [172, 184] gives 433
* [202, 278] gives 324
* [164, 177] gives 432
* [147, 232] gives 380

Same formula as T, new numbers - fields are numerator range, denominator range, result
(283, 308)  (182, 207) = 0.90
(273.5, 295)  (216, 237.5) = 1.73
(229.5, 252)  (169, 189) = 0.64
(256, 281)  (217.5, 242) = 1.73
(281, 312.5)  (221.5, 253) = 1.43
